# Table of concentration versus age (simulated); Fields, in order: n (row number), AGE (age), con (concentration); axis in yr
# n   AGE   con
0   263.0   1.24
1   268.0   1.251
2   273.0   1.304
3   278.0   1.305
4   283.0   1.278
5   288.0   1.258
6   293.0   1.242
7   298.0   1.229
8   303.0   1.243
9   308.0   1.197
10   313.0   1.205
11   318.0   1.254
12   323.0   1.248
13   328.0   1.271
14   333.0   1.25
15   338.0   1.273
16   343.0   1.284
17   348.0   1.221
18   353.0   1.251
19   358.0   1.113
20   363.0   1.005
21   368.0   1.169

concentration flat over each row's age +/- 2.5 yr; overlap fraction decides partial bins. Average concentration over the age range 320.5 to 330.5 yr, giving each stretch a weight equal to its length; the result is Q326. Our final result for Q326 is 1.26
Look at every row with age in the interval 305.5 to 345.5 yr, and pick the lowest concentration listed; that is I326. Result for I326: 1.197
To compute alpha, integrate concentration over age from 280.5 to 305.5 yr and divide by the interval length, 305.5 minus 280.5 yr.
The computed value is 1.25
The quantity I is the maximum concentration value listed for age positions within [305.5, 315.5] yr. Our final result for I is 1.205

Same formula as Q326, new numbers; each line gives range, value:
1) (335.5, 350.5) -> 1.26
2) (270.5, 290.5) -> 1.29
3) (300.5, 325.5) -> 1.23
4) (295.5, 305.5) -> 1.24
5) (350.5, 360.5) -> 1.18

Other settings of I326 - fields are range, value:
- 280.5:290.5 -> 1.258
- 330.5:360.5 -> 1.113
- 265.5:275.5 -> 1.251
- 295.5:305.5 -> 1.229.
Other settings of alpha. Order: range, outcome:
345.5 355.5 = 1.24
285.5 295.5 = 1.25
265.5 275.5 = 1.28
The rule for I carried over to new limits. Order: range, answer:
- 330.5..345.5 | 1.284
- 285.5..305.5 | 1.258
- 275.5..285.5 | 1.305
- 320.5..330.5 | 1.271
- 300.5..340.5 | 1.273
